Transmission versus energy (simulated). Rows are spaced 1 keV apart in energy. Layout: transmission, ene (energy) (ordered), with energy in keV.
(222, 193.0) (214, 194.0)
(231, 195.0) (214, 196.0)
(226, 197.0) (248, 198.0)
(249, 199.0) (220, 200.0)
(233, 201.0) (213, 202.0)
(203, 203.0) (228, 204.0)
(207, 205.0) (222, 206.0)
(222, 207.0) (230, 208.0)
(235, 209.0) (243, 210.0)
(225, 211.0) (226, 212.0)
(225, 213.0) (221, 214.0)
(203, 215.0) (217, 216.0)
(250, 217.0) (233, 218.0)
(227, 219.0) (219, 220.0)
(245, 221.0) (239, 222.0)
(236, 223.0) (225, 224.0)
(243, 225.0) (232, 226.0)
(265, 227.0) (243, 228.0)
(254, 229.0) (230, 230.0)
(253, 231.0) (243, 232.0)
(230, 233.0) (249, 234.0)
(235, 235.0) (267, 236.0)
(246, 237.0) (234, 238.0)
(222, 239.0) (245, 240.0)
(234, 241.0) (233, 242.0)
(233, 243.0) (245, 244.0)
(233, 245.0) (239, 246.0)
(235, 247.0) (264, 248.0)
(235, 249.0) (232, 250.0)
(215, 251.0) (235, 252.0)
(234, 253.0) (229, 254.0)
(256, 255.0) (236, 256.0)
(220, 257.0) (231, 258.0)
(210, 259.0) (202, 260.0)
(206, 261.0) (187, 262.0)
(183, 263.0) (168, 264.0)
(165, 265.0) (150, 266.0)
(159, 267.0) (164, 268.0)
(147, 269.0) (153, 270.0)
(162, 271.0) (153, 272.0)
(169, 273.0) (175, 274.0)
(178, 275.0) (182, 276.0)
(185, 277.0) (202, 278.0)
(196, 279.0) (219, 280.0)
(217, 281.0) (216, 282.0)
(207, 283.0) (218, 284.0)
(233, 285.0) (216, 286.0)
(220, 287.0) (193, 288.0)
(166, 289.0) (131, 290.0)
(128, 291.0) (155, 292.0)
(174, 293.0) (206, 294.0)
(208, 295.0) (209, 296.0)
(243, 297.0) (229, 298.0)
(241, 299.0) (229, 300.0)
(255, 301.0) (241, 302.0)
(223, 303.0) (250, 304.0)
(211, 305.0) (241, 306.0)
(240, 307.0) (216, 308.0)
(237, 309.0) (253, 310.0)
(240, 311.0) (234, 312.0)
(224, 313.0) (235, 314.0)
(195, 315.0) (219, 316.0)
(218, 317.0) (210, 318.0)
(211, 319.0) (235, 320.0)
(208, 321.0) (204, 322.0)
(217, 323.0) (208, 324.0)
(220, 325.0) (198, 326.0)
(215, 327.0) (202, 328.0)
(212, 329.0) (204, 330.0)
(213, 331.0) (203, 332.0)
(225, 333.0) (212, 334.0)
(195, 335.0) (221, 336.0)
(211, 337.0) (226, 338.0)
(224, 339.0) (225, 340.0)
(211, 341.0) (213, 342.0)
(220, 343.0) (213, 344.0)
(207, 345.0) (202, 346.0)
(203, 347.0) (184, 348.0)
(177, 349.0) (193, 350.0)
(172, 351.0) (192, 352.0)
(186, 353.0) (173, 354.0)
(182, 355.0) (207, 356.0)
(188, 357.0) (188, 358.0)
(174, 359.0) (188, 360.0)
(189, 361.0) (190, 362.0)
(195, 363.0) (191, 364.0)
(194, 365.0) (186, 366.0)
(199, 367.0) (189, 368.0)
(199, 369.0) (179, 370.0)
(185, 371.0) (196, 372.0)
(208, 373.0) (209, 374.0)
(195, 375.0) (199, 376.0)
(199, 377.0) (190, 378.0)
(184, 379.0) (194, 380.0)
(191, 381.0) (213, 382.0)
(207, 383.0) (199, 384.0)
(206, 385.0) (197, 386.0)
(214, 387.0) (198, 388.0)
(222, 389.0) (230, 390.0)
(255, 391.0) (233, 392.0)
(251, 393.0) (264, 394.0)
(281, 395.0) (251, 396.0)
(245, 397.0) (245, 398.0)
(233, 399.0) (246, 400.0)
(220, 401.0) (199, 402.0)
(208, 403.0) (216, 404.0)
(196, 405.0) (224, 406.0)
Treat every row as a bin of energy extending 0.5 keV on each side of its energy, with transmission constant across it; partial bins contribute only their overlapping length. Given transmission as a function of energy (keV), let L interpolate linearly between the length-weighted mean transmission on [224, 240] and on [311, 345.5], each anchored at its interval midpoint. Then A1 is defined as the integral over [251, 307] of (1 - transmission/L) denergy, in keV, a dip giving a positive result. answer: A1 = 6.84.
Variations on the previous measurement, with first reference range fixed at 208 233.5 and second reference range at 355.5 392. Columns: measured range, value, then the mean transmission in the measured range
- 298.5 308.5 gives -0.9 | 235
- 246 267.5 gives 1.3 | 213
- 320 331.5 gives 0.0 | 210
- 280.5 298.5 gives 1.7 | 198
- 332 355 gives 0.3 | 203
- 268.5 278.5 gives 2.3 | 171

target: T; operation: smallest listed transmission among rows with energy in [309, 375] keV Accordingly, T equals 172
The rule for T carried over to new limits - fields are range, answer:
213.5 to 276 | 147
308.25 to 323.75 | 195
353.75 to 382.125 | 173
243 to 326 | 128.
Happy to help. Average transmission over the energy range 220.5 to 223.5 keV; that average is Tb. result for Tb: 240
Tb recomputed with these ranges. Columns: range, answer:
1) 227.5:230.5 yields 242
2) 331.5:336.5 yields 211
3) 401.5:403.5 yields 204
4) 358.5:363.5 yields 187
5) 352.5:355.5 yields 180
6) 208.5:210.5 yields 239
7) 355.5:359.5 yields 189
